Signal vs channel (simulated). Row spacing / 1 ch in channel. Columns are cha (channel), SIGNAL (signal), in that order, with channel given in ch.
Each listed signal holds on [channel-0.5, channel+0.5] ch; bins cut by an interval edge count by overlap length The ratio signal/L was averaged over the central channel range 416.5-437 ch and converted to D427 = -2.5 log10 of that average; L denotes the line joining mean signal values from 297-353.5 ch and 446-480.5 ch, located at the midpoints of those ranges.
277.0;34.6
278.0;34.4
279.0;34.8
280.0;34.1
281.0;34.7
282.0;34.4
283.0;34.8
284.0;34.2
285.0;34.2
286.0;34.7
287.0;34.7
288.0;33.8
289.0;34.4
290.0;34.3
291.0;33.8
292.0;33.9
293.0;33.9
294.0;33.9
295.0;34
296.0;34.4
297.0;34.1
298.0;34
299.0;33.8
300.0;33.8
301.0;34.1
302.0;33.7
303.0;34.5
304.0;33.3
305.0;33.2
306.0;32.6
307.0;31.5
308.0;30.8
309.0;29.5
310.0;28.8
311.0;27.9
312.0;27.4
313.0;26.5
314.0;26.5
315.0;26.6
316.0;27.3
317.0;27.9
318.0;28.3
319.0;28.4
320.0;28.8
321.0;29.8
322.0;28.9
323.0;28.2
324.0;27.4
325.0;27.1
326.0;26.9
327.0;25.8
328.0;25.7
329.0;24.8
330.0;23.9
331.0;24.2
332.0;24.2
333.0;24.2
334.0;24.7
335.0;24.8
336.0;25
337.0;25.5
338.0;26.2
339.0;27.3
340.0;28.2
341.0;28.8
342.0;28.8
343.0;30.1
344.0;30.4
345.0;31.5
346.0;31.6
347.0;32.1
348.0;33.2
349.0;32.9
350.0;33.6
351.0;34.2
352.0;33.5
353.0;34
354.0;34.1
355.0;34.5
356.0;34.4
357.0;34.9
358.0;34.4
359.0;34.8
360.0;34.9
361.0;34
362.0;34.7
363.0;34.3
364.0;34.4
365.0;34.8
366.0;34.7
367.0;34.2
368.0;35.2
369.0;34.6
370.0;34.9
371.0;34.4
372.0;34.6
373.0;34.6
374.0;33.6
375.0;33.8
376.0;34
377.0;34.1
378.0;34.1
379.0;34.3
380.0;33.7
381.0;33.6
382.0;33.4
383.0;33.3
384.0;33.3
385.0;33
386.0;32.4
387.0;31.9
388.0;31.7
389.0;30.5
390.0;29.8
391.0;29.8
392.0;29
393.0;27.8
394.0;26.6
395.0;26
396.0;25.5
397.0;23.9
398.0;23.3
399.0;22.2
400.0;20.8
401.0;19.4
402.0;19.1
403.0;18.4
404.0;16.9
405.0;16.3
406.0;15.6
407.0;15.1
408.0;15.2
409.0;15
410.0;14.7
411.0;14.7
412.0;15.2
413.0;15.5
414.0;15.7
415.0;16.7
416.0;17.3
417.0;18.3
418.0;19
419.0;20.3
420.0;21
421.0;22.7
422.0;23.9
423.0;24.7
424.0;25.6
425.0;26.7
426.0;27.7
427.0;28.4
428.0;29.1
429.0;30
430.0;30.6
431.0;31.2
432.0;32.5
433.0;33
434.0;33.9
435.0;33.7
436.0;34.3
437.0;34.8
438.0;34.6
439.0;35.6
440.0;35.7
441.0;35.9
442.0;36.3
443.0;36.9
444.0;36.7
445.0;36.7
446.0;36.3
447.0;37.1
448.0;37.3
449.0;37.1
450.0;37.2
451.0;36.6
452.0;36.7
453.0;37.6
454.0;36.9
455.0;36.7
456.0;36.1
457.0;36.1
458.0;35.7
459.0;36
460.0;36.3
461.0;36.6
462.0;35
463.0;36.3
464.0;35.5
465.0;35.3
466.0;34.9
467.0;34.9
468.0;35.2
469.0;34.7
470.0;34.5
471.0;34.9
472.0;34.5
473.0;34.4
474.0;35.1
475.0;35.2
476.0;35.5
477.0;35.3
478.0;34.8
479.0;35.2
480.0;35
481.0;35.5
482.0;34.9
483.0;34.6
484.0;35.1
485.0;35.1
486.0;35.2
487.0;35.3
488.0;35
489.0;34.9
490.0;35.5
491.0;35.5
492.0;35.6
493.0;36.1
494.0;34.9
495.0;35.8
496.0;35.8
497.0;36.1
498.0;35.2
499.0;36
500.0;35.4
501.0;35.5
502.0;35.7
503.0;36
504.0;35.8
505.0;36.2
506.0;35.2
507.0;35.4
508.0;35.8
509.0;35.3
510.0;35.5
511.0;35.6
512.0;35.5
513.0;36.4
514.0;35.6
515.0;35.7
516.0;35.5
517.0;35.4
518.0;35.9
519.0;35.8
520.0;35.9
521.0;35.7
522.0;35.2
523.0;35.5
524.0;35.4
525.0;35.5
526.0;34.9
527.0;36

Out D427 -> 0.23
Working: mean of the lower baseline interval 29.3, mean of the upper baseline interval 35.8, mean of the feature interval 27.5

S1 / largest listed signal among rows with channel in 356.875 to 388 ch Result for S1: 35.2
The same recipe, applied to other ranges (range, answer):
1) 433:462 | 37.6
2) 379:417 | 34.3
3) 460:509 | 36.6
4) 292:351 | 34.5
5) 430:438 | 34.8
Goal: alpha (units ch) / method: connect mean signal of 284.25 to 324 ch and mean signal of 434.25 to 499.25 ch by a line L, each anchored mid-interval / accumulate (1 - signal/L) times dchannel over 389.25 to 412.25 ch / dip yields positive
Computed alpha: 8.7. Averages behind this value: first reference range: 31.5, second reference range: 35.6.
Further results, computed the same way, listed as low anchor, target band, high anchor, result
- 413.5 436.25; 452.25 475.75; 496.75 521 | -4.0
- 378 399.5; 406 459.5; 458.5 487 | 6.5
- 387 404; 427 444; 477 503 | -2.3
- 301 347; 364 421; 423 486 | 9.3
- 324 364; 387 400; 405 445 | 0.1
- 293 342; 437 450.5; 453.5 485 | -0.8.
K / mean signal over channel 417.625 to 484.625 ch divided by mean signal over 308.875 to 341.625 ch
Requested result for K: 1.25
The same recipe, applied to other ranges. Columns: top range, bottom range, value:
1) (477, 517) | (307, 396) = 1.16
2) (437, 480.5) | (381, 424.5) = 1.56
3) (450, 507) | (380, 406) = 1.33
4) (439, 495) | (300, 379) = 1.16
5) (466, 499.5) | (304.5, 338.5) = 1.29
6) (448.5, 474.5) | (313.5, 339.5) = 1.35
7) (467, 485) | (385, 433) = 1.50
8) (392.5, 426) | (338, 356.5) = 0.63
